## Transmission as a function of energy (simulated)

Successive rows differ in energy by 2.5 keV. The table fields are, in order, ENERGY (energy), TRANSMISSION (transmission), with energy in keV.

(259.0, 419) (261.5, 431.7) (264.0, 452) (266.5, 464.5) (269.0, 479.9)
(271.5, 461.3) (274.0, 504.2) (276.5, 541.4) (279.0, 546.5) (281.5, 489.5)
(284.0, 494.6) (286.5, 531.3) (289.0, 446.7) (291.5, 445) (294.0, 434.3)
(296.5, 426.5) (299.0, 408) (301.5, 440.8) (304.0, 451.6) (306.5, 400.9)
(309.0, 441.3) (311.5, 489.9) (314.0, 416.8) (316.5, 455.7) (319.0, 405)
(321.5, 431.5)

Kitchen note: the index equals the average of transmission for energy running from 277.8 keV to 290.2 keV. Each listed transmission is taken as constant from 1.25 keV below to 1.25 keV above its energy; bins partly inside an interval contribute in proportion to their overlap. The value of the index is 502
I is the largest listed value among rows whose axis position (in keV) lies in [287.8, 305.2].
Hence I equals 451.6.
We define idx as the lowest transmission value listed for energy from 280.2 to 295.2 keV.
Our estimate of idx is 434.3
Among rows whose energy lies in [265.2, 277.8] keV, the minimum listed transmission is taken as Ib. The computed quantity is 461.3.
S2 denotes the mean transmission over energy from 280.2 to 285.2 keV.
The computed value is 493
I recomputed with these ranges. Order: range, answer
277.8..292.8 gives 546.5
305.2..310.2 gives 441.3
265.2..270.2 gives 479.9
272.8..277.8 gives 541.4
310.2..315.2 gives 489.9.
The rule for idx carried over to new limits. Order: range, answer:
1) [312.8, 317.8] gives 416.8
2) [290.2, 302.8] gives 408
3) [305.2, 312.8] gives 400.9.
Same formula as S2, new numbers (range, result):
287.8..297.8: 438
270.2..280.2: 513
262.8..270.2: 465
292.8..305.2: 432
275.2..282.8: 525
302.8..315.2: 440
